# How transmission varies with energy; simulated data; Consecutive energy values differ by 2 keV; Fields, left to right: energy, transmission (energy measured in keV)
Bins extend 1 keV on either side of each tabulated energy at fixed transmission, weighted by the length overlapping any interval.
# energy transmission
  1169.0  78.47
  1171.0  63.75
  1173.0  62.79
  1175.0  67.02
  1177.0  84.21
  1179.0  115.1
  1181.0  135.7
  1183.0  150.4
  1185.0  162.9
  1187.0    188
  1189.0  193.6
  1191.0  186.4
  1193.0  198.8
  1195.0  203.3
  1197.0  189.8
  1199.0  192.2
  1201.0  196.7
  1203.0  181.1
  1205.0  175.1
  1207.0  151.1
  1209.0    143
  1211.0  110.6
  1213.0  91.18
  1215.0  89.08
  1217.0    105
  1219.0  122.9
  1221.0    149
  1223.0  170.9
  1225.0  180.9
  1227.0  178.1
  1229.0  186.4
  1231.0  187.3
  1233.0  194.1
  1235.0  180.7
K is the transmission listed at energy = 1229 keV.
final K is 186.4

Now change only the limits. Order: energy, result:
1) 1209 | 143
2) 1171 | 63.75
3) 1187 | 188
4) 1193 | 198.8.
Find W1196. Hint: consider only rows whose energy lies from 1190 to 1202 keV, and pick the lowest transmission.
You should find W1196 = 186.4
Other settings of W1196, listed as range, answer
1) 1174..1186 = 67.02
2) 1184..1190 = 162.9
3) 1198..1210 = 143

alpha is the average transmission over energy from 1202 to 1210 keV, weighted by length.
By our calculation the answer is 163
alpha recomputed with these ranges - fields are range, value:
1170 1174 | 63.3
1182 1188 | 167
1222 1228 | 177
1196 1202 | 193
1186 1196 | 194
